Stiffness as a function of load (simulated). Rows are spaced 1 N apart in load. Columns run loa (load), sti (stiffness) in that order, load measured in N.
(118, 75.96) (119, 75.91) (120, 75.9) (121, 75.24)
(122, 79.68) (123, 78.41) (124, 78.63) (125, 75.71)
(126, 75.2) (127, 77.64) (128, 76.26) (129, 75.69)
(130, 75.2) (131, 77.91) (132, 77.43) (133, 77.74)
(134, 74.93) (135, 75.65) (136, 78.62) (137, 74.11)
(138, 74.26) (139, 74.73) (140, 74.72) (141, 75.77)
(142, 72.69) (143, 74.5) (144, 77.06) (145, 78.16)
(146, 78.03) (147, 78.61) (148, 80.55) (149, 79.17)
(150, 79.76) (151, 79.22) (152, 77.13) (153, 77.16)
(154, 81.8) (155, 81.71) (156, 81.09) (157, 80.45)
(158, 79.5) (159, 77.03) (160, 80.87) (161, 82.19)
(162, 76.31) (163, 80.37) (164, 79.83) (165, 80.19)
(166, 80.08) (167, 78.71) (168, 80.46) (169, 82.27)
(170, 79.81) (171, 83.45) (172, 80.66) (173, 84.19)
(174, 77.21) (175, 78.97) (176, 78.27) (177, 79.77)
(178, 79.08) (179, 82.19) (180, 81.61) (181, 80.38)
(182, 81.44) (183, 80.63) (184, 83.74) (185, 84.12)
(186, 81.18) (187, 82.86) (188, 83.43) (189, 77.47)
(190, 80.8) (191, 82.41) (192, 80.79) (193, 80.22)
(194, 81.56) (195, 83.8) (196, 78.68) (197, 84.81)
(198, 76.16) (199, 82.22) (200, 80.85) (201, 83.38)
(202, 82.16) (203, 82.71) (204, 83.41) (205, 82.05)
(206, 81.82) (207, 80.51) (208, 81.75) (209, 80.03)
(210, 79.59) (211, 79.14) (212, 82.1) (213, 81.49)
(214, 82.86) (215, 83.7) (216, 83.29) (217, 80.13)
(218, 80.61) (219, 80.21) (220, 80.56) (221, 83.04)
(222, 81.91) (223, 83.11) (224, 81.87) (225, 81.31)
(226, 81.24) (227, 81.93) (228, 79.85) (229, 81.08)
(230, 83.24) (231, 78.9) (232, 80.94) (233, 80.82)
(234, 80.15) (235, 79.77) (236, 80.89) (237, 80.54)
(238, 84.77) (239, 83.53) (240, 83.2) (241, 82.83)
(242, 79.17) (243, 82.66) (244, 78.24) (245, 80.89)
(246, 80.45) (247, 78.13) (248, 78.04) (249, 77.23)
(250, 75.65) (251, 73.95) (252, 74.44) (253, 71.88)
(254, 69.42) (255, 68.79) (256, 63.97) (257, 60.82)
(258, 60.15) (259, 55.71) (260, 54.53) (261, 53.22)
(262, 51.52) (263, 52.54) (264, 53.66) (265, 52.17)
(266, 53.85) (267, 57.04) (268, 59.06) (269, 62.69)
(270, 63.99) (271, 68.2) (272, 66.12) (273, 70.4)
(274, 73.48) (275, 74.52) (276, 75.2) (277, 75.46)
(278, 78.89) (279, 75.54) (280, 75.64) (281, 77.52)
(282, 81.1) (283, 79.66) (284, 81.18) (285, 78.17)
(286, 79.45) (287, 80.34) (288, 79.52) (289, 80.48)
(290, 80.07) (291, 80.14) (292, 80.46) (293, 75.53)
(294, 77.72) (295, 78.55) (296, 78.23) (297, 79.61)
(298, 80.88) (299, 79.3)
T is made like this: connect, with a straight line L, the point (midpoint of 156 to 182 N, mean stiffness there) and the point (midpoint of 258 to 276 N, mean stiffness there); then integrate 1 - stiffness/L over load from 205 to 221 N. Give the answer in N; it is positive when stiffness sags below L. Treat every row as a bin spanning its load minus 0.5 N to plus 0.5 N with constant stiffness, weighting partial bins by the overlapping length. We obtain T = -2.2 N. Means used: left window 80.2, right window 60.6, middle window 81.3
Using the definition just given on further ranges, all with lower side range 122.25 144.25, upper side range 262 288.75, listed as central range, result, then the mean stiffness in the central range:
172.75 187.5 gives -1.4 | 81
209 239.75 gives -3.9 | 81.4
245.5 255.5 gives -0.5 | 74.8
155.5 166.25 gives -0.7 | 79.8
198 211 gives -1.5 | 81.4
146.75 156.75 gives -0.6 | 79.7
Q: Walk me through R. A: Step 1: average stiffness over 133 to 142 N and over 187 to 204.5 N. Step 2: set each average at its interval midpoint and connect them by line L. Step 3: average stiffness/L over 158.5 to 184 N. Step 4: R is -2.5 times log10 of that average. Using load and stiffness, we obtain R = -0.02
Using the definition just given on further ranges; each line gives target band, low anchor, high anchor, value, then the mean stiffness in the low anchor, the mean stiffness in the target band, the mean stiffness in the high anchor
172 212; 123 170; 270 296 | -0.050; 78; 81.2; 76.7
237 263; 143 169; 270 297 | 0.081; 79.4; 71.9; 76.8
